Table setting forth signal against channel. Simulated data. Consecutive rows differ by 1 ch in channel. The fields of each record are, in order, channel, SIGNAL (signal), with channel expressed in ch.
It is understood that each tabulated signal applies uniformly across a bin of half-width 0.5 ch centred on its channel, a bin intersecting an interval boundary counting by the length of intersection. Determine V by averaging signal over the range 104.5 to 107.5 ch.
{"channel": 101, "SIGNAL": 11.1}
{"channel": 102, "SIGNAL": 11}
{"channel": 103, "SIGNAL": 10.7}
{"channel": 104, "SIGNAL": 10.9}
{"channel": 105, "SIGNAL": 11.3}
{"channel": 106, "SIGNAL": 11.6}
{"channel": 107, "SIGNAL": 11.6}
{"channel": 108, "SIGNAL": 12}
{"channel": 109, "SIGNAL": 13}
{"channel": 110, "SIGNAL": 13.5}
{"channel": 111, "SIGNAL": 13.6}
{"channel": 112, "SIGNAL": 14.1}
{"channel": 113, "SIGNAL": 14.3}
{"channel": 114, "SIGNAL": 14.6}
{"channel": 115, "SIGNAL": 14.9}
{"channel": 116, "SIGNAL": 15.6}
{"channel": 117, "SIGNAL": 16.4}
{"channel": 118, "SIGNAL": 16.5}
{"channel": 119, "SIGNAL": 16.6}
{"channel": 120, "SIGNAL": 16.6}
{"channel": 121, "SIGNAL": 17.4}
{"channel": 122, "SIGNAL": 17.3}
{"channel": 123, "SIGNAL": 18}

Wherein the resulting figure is 11.5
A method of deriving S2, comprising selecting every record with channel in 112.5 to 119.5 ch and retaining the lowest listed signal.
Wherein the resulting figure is 14.3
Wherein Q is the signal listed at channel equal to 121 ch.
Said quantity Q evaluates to 17.4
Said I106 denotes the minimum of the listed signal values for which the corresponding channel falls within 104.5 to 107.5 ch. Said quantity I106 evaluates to 11.3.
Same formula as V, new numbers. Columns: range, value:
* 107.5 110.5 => 12.8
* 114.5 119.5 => 16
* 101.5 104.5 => 10.9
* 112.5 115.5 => 14.6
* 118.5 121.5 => 16.9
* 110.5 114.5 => 14.1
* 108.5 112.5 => 13.6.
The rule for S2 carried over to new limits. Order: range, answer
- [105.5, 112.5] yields 11.6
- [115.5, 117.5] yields 15.6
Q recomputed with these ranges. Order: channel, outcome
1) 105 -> 11.3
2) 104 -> 10.9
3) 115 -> 14.9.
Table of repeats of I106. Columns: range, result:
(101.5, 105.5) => 10.7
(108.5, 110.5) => 13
